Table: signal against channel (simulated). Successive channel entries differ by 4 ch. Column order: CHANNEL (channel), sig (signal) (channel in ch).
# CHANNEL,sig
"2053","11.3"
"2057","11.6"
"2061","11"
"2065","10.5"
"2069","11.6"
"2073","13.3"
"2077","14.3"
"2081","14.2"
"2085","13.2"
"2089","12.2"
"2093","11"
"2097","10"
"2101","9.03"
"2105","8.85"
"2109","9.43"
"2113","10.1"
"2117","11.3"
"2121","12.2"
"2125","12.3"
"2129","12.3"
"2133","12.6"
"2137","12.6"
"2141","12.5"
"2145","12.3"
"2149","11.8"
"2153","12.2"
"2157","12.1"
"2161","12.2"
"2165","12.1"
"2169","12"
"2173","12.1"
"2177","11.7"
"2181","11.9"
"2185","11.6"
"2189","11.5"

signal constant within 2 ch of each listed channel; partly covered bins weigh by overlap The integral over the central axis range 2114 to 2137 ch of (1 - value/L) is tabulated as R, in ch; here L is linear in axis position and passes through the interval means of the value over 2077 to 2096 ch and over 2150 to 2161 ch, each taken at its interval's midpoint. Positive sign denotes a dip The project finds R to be 0.5 ch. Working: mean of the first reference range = 12.7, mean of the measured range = 12.1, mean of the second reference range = 12.1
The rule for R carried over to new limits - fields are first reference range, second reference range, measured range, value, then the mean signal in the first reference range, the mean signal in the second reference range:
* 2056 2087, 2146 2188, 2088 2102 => 2.1 ch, 12.5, 12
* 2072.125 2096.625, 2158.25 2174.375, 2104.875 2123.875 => 2.9 ch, 12.8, 12.1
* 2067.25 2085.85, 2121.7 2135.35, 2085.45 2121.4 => 6.6 ch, 13.4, 12.4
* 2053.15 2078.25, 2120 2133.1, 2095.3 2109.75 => 3.4 ch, 11.9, 12.3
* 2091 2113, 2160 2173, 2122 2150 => -3.6 ch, 9.7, 12.1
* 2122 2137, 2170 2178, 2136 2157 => 0.0 ch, 12.4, 11.9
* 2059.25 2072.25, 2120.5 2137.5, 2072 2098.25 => -2.4 ch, 11.3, 12.4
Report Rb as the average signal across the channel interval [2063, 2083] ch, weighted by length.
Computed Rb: 12.8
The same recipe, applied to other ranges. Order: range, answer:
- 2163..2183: 12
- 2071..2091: 13.4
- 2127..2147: 12.5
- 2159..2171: 12.1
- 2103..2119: 9.92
